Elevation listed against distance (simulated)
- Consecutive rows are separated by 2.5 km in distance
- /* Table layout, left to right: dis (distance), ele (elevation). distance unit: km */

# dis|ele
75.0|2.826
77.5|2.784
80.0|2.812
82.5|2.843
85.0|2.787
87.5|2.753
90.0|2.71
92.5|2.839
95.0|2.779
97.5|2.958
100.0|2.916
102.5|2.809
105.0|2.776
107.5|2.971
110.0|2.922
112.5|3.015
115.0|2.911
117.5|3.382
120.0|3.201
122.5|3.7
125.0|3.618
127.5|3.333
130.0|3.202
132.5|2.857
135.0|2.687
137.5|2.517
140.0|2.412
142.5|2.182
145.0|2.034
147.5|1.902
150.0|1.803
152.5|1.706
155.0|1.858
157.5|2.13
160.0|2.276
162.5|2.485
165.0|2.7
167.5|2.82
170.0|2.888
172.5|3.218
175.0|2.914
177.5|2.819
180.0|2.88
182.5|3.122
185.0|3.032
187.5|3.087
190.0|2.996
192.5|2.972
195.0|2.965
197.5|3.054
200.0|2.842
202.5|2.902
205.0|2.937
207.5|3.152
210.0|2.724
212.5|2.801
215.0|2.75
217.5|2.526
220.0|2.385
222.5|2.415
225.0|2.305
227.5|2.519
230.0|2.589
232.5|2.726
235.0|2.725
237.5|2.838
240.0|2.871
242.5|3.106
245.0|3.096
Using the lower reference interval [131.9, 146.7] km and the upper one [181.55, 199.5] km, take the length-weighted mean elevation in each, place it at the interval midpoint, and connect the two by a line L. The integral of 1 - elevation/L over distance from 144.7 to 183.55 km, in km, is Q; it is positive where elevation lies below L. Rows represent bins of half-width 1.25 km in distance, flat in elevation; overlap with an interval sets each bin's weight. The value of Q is 3.5 km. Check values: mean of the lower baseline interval 2.41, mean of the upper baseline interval 3.02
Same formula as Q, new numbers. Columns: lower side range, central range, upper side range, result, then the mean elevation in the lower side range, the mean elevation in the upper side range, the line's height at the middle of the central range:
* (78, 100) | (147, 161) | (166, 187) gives 4.7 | 2.82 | 2.96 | 2.92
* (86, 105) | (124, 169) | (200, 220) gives 5.5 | 2.82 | 2.8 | 2.81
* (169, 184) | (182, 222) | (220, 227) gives -3.4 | 2.98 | 2.38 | 2.65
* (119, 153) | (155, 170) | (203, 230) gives 1.1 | 2.67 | 2.66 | 2.67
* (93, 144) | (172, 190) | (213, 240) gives -1.7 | 2.95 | 2.6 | 2.75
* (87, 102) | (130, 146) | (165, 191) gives 2.1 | 2.83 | 2.96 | 2.9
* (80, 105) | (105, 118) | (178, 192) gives -0.6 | 2.82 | 3.01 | 2.86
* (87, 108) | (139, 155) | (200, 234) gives 4.5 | 2.83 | 2.68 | 2.77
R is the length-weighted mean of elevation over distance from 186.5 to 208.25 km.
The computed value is 2.98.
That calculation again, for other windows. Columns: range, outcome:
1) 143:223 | 2.66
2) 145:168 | 2.16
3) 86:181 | 2.73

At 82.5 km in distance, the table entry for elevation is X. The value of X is 2.843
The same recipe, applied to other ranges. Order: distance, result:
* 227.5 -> 2.519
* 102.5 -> 2.809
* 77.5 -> 2.784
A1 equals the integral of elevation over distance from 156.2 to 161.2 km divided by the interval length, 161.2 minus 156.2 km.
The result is 2.2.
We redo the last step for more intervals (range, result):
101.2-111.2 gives 2.87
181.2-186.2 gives 3.08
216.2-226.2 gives 2.41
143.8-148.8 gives 1.97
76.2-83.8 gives 2.81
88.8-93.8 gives 2.78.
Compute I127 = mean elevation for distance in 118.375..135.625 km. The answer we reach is 3.25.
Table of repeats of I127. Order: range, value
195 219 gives 2.86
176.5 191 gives 2.99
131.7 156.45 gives 2.18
